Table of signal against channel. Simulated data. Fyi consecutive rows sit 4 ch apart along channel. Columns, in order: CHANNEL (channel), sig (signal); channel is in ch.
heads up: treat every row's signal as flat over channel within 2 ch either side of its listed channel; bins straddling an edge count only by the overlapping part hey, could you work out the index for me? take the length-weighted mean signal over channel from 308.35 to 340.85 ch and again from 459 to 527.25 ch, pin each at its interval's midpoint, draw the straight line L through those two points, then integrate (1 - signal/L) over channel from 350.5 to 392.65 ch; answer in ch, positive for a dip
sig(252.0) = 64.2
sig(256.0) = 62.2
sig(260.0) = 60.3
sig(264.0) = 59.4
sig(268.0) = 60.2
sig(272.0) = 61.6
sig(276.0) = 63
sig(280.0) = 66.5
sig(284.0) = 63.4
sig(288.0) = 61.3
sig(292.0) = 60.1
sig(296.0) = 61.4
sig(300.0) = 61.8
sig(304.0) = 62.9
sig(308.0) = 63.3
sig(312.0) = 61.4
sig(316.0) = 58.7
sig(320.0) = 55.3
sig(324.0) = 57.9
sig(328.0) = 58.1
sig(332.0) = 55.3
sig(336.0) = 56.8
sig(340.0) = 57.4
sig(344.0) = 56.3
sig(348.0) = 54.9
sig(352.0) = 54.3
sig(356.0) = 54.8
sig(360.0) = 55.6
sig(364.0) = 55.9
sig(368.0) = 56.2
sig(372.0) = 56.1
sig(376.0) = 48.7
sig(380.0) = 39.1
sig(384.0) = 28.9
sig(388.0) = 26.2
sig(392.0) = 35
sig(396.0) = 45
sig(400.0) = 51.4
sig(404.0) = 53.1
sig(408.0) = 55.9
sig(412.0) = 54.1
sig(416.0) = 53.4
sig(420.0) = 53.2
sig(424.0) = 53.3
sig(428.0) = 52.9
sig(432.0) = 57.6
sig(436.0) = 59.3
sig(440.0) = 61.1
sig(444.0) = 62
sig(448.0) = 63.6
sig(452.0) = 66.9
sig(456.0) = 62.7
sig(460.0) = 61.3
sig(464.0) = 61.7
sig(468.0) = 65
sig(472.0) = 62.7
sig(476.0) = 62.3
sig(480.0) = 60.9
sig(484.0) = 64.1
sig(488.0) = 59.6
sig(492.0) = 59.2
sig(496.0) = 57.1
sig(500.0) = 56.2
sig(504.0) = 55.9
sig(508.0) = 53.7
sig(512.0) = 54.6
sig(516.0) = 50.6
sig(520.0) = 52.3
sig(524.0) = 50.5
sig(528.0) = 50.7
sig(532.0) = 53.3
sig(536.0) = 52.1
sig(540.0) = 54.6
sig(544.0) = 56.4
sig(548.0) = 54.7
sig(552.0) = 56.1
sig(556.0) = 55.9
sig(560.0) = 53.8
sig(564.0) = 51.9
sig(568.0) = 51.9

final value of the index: 8.2 ch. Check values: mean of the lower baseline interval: 57.9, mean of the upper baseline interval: 57.9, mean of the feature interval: 46.7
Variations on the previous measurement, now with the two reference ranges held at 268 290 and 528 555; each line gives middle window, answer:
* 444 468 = -2.6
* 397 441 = 2.7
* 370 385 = 3.9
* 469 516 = -2.2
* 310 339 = 1.8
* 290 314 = 0.1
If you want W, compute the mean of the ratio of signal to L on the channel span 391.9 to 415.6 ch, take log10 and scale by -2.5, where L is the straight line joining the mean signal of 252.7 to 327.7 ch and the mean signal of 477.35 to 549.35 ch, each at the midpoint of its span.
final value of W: 0.15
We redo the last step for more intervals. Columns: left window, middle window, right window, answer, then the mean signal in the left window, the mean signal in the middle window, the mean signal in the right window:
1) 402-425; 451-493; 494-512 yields -0.14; 53.9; 62.4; 55.6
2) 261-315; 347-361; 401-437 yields 0.06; 61.9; 54.9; 54.5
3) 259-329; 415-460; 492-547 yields -0.05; 61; 59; 53.9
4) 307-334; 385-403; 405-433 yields 0.36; 58.4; 39.6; 54.2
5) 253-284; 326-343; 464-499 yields 0.09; 62.1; 56.9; 61.2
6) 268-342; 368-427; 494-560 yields 0.22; 60.3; 47.1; 54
